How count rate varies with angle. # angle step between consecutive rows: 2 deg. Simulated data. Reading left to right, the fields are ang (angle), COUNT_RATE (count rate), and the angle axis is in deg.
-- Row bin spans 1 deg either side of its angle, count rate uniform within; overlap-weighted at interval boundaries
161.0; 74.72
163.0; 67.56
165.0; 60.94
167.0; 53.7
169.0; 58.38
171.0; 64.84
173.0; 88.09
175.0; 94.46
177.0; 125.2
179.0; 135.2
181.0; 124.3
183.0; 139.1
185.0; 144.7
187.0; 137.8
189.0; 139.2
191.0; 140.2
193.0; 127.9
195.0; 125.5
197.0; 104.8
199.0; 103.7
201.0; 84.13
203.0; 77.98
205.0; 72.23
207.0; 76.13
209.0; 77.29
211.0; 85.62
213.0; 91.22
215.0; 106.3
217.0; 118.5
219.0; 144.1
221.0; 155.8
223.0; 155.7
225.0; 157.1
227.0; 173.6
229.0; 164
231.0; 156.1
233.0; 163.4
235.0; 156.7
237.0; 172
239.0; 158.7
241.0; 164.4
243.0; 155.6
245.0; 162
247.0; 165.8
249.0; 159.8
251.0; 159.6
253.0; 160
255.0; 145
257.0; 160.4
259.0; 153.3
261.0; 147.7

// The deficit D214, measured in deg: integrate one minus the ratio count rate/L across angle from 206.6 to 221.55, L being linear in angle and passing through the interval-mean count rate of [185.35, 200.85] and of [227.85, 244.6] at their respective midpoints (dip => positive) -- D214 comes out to 3.8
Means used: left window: 124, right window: 161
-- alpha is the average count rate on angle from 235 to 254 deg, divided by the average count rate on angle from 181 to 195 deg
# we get 1.2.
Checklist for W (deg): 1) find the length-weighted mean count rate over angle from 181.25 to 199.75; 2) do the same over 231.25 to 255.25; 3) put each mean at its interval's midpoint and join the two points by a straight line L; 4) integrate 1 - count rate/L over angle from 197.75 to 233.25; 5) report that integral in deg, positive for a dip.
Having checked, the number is 6.44 deg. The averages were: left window 129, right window 161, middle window 119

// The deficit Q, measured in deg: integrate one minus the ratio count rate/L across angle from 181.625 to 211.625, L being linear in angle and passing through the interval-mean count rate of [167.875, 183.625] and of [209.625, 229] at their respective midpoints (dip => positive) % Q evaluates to 1.47 deg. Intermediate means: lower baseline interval 102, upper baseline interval 133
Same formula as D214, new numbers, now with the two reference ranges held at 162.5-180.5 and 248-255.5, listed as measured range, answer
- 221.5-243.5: -3.5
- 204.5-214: 3.0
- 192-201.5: -0.3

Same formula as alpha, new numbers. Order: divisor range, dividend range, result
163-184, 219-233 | 1.71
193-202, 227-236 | 1.51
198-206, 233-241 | 1.93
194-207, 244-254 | 1.73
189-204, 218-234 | 1.43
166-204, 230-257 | 1.47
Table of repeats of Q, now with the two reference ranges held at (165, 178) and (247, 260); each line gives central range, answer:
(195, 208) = 2.1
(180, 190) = -4.9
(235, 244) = -1.2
